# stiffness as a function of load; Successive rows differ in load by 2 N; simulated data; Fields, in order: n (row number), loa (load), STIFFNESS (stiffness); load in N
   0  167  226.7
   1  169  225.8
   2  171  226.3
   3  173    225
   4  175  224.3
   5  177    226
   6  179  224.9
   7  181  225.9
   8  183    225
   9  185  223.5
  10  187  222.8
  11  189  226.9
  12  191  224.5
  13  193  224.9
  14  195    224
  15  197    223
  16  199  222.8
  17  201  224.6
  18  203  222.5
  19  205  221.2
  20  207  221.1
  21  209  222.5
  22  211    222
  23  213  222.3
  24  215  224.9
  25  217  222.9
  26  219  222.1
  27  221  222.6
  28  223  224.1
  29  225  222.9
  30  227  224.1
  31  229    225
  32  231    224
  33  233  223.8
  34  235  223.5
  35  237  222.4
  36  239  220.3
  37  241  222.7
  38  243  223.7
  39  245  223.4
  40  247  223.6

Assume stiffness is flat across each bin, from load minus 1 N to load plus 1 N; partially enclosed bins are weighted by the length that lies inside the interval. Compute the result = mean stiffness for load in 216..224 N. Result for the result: 223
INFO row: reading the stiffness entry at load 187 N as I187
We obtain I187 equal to 222.8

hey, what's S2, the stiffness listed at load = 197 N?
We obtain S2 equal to 223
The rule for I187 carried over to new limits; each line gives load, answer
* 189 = 226.9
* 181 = 225.9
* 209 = 222.5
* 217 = 222.9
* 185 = 223.5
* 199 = 222.8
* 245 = 223.4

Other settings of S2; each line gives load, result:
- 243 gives 223.7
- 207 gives 221.1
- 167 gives 226.7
